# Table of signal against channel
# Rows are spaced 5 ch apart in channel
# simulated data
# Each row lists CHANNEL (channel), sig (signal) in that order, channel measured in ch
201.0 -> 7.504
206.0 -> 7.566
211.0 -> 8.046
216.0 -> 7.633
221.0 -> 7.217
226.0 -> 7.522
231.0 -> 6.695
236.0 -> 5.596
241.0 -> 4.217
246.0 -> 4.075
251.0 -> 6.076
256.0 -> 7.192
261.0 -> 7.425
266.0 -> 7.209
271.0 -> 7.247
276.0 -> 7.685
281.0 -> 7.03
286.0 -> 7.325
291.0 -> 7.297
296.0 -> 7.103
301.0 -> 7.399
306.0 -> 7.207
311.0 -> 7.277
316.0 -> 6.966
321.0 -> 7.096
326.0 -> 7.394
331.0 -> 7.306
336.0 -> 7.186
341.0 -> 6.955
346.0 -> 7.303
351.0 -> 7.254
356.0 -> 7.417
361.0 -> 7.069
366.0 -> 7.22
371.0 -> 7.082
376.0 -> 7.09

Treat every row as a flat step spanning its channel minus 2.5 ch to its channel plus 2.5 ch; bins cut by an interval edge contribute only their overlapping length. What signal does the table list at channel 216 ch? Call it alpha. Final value 7.633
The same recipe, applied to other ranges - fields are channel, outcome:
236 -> 5.596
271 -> 7.247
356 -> 7.417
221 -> 7.217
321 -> 7.096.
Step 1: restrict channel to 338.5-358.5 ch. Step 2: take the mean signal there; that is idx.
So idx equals 7.23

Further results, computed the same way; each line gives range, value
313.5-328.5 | 7.15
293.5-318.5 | 7.19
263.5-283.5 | 7.29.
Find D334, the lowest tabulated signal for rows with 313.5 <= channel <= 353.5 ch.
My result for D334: 6.955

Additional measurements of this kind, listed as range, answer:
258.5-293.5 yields 7.03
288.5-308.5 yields 7.103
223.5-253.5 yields 4.075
